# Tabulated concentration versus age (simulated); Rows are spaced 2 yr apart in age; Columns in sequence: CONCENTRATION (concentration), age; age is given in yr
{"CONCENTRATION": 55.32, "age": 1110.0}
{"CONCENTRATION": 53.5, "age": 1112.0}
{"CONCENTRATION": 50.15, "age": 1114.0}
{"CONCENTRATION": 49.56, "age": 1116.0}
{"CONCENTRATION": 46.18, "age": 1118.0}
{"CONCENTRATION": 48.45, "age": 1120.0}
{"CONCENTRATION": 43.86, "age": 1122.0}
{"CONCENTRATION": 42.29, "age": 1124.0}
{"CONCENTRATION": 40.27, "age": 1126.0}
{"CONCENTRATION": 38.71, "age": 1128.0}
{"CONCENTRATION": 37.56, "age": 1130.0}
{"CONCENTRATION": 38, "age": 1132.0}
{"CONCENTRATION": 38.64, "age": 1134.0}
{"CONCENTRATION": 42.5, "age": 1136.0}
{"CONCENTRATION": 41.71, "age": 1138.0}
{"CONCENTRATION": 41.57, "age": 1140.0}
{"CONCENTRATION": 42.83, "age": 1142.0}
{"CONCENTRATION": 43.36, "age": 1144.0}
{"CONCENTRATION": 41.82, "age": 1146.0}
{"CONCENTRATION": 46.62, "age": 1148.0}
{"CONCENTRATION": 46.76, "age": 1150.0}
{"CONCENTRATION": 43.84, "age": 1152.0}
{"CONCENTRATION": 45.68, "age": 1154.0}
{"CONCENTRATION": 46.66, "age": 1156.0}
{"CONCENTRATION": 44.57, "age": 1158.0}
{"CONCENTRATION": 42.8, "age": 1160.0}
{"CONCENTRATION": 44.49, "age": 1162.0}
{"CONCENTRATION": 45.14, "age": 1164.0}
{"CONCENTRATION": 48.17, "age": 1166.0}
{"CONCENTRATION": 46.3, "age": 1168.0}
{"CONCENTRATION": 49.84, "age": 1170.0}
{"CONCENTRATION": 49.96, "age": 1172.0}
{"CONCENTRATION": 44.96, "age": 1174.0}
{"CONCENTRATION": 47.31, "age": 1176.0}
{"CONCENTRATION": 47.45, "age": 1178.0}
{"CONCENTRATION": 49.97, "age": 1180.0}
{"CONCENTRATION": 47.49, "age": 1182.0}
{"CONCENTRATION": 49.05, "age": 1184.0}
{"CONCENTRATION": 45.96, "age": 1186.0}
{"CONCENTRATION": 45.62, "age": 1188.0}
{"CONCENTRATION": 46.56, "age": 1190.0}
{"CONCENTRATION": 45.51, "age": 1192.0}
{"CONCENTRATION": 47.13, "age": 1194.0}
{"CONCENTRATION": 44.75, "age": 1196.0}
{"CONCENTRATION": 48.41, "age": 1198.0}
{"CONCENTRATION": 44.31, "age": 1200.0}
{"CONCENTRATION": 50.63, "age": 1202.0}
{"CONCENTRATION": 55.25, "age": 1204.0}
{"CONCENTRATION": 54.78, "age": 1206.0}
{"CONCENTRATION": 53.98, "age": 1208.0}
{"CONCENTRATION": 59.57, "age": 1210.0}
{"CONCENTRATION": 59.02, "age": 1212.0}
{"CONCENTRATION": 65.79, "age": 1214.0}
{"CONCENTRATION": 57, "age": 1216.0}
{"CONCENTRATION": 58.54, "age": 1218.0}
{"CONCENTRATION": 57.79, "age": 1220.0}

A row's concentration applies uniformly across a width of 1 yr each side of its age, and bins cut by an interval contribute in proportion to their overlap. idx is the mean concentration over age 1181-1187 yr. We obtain 47.5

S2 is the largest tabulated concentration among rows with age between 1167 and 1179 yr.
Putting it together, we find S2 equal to 49.96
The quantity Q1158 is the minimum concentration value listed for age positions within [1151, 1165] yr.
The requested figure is 42.8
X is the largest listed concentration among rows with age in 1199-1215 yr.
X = 65.79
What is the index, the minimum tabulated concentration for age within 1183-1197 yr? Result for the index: 44.75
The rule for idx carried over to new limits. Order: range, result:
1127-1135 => 38.2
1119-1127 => 43.7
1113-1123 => 47.6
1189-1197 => 46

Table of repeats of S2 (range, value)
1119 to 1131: 48.45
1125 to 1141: 42.5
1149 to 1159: 46.76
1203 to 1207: 55.25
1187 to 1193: 46.56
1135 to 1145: 43.36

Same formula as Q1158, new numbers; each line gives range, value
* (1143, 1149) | 41.82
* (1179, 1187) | 45.96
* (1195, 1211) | 44.31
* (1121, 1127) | 40.27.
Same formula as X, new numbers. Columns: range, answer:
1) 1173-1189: 49.97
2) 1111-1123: 53.5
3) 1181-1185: 49.05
